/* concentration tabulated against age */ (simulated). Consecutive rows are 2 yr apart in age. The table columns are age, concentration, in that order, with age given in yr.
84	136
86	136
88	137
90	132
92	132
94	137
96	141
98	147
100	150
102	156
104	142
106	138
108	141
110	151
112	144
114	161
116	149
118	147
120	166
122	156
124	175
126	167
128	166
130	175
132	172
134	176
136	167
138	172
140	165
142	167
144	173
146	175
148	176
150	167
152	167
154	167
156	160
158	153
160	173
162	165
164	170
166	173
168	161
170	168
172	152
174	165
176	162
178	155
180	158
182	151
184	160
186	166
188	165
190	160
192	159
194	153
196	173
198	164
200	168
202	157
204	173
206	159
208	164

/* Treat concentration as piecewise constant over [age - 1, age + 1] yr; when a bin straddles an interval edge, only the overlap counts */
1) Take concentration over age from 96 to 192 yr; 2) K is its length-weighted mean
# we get 161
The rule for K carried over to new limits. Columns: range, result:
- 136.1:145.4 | 169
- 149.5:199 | 163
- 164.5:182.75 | 161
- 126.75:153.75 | 170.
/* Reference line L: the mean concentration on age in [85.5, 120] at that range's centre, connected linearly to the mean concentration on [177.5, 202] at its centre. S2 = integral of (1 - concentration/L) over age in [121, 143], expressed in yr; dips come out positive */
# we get -2.8 yr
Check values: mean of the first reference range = 144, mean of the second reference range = 161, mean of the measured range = 169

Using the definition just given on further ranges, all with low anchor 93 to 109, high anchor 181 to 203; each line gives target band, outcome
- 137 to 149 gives -1.5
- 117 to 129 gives -1.2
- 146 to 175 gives -2.0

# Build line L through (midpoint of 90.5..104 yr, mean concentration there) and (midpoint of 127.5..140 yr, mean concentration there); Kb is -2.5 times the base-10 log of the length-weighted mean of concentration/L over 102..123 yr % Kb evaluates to 0.04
